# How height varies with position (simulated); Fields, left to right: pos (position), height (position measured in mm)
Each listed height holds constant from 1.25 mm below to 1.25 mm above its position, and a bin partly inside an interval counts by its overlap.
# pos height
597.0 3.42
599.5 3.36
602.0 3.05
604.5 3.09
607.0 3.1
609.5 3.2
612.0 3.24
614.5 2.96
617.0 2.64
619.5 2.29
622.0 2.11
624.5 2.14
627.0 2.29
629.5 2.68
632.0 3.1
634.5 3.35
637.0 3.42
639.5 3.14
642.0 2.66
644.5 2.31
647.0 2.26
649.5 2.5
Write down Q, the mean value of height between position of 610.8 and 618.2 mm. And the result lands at 2.95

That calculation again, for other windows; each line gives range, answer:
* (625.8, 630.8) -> 2.49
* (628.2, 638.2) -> 3.13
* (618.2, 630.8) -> 2.31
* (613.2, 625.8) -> 2.43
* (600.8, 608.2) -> 3.08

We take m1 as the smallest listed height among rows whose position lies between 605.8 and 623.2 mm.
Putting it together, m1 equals 2.11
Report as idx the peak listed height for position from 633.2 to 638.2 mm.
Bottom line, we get 3.42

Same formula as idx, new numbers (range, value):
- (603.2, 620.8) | 3.24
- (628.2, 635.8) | 3.35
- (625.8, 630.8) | 2.68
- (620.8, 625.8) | 2.14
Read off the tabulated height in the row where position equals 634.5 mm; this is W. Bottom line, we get 3.35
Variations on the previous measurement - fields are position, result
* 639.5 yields 3.14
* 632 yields 3.1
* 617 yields 2.64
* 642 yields 2.66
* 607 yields 3.1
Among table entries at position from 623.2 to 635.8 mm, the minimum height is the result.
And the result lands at 2.14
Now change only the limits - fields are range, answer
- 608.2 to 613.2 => 3.2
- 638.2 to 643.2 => 2.66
